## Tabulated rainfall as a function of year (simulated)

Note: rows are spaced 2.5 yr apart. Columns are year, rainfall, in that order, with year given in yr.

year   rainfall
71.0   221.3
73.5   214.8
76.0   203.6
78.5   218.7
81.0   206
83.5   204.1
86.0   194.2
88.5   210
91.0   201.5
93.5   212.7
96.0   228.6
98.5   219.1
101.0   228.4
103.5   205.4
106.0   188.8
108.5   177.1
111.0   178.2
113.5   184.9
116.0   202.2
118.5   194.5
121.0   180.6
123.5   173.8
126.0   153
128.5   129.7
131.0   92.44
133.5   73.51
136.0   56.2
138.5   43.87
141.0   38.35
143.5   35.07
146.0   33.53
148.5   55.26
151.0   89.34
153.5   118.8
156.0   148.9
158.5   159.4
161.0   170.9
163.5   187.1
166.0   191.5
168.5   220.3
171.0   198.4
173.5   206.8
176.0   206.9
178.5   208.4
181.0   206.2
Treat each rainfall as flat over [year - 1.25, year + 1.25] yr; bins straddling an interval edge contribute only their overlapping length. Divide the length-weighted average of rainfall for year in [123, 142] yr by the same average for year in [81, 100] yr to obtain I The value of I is 0.44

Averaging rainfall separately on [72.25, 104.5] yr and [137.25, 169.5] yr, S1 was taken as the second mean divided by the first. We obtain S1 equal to 0.54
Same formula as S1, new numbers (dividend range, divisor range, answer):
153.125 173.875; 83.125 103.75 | 0.85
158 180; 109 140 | 1.41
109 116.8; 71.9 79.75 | 0.88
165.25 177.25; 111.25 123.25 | 1.09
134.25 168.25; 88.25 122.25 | 0.52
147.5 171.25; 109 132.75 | 0.93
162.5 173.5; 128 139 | 2.57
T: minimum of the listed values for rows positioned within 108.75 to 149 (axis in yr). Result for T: 33.53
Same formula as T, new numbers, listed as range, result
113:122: 180.6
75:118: 177.1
